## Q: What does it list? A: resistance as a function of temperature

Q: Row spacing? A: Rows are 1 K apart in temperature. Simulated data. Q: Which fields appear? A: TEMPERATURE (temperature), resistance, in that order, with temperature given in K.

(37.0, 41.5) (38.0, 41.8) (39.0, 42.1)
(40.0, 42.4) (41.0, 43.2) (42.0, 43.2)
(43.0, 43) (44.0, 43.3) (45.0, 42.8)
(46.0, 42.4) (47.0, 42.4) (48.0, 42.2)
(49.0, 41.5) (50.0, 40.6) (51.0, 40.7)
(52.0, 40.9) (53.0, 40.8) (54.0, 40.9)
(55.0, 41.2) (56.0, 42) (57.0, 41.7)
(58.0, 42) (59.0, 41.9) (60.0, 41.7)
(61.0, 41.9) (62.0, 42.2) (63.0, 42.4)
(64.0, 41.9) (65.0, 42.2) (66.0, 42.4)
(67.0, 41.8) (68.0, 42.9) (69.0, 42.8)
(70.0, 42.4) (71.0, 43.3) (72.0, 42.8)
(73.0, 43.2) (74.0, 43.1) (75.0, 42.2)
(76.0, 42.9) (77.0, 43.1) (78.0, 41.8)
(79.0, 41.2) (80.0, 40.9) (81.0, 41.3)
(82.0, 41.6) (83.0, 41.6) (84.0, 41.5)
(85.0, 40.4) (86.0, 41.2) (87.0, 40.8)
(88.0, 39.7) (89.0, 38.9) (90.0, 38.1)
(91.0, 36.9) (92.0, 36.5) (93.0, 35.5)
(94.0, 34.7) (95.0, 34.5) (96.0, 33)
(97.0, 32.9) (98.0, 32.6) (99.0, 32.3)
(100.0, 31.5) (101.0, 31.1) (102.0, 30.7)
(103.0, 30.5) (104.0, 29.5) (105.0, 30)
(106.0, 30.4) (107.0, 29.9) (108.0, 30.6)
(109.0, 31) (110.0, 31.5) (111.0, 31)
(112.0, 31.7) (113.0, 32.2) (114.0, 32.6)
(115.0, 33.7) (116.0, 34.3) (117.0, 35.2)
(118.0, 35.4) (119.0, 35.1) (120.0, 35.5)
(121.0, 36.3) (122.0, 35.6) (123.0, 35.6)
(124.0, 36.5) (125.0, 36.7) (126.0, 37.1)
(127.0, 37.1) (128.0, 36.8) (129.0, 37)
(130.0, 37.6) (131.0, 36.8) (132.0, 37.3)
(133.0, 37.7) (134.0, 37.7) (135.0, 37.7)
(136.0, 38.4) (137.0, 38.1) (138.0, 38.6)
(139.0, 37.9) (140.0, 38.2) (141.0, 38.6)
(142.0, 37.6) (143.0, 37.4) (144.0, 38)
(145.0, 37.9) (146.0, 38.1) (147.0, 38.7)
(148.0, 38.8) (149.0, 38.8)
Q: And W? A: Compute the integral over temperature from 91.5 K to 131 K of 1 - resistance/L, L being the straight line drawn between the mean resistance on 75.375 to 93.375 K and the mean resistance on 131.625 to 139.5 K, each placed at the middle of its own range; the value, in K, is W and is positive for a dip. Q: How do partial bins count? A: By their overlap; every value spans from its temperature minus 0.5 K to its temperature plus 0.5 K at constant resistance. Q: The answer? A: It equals 5.4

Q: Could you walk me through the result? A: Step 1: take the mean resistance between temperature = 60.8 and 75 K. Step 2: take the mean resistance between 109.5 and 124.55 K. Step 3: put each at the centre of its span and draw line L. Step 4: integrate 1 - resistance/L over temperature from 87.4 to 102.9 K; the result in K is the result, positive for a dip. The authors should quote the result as 1.4 K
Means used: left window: 42.5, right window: 34.2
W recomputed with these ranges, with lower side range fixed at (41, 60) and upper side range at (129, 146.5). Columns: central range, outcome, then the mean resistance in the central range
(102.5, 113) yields 2.3 K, 30.7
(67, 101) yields 0.9 K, 39.3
